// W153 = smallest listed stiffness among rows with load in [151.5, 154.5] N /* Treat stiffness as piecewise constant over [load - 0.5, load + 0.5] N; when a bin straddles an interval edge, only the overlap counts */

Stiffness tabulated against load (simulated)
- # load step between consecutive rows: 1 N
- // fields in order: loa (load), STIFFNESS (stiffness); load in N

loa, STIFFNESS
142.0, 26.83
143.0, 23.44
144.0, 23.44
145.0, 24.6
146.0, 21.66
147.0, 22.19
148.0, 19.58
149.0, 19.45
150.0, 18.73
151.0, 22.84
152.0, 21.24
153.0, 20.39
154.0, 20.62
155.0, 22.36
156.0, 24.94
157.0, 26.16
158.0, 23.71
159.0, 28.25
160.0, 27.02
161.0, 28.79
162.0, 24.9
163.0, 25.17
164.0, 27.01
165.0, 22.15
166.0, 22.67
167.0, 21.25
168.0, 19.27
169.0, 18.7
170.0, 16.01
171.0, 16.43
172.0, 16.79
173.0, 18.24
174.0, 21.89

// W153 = 20.39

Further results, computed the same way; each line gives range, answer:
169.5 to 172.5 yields 16.01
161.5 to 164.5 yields 24.9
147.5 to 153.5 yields 18.73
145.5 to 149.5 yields 19.45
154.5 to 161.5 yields 22.36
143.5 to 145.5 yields 23.44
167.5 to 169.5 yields 18.7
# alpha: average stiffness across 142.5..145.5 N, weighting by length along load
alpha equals 23.8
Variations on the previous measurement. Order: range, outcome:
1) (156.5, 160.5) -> 26.3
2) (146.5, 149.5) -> 20.4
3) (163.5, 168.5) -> 22.5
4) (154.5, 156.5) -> 23.6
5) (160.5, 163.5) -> 26.3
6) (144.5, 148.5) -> 22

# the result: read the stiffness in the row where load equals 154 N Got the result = 20.62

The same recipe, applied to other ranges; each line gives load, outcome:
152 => 21.24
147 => 22.19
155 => 22.36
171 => 16.43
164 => 27.01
